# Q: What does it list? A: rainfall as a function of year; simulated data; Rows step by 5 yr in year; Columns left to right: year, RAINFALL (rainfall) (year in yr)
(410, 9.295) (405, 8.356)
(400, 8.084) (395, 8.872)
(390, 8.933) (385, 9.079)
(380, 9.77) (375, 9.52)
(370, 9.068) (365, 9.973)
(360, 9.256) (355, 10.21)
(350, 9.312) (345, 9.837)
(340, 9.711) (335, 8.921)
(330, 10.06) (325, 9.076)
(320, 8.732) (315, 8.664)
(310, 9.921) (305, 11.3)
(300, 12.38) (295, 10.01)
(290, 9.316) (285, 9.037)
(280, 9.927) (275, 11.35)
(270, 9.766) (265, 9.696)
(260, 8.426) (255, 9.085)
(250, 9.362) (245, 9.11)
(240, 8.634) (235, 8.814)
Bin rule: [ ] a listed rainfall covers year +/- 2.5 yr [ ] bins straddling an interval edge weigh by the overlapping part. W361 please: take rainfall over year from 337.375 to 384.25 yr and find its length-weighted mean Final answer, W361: 9.61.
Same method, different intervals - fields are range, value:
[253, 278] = 9.68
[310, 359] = 9.41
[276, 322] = 9.98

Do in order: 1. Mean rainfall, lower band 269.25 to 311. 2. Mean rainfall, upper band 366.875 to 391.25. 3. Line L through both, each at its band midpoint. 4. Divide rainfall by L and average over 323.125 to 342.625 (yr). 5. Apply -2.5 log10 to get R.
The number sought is 0.05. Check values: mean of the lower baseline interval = 10.4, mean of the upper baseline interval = 9.31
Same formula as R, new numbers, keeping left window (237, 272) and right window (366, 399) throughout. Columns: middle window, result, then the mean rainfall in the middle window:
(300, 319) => -0.115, 10.2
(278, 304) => -0.118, 10.2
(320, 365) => -0.041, 9.53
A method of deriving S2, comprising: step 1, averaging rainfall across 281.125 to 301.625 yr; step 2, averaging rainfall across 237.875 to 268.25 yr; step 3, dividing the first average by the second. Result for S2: 1.11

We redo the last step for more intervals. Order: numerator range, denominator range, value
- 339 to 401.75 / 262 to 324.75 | 0.94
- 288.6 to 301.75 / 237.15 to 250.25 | 1.18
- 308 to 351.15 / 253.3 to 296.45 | 0.97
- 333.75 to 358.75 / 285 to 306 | 0.91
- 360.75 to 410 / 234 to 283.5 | 0.96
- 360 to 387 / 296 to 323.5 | 0.93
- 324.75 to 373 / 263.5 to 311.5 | 0.93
